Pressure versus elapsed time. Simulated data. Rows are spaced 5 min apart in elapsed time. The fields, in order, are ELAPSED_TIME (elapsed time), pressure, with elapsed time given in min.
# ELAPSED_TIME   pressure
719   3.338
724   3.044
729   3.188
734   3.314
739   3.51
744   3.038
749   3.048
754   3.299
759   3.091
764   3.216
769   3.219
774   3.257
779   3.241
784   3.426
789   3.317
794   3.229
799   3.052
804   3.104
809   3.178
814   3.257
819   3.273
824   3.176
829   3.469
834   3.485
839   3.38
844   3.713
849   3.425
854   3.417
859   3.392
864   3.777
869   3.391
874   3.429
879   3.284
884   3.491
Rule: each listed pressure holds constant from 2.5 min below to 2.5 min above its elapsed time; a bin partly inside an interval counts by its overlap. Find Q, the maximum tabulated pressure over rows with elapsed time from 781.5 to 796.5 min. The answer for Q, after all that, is 3.426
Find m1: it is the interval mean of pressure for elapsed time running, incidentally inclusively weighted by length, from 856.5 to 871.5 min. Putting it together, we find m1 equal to 3.52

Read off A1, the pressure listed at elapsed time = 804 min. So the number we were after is 3.104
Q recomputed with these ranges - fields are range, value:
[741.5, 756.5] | 3.299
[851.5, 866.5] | 3.777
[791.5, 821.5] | 3.273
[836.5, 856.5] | 3.713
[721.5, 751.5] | 3.51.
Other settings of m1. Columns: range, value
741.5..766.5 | 3.14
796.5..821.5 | 3.17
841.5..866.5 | 3.54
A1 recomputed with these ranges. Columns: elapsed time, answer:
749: 3.048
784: 3.426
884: 3.491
